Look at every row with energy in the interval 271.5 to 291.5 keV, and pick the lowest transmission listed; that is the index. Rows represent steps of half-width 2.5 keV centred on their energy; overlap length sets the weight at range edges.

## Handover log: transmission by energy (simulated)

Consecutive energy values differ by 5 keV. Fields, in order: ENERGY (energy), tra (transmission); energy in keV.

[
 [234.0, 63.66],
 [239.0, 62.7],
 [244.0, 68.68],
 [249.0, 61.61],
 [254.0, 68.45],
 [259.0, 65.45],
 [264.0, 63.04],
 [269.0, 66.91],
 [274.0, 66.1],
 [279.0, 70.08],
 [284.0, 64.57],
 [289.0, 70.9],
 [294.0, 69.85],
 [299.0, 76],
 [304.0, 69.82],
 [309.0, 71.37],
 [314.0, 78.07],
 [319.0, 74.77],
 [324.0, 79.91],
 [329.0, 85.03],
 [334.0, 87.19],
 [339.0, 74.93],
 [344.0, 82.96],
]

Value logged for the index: 64.57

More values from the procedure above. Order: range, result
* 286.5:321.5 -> 69.82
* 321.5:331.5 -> 79.91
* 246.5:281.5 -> 61.61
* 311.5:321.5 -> 74.77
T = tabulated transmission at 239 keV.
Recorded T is 62.7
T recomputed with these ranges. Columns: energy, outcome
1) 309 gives 71.37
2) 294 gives 69.85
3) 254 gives 68.45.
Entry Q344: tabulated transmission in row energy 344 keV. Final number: 82.96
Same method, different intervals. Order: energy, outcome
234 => 63.66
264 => 63.04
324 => 79.91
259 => 65.45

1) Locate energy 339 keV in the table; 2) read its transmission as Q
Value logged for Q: 74.93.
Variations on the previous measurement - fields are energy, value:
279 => 70.08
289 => 70.9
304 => 69.82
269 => 66.91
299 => 76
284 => 64.57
